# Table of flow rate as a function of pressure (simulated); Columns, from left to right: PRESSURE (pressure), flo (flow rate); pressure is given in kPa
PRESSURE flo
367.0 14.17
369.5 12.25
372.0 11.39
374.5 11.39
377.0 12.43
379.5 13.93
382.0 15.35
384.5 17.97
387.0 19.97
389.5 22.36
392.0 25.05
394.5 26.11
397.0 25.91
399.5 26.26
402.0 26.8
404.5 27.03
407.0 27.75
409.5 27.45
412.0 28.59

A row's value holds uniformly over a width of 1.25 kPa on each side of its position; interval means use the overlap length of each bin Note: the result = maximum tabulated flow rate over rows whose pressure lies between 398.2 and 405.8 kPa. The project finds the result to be 27.03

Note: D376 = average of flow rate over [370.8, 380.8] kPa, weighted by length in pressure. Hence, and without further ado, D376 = 12.3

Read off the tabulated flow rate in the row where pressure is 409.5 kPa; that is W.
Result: 27.45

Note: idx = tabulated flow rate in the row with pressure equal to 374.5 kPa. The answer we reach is 11.39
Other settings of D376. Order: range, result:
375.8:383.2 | 13.9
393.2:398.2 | 26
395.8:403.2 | 26.3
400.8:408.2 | 27.2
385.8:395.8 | 23.4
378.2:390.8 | 17.9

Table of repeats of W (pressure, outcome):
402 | 26.8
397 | 25.91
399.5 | 26.26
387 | 19.97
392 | 25.05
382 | 15.35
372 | 11.39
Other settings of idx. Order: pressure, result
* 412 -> 28.59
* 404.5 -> 27.03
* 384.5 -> 17.97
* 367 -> 14.17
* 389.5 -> 22.36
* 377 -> 12.43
